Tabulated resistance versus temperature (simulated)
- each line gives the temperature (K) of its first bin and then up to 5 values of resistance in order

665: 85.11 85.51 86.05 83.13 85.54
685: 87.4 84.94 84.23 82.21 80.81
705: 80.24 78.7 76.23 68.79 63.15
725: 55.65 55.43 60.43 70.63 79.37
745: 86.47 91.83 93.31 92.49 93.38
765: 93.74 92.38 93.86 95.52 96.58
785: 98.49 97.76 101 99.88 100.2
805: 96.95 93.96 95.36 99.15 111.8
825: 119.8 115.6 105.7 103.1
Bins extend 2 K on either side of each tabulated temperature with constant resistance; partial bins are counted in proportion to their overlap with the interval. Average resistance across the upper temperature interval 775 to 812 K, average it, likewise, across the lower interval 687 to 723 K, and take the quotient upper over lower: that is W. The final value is 1.26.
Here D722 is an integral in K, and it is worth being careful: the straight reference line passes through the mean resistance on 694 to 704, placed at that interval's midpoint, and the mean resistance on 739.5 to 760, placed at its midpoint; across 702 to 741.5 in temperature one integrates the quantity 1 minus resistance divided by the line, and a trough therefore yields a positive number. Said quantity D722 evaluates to 7.5 K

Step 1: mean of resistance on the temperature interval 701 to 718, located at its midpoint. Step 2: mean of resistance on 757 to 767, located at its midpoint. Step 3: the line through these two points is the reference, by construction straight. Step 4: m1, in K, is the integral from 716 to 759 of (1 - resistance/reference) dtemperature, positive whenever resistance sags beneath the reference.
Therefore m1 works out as 5.9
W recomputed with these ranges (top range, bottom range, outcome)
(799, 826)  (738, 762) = 1.15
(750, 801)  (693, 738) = 1.35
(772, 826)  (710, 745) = 1.47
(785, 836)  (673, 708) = 1.23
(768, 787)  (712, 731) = 1.51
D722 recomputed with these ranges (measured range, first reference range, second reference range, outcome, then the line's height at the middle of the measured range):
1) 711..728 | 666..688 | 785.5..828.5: 4.77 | 90.9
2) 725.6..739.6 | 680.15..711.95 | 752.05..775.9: 4.15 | 88.4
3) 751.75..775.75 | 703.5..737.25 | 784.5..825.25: -2.54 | 84.4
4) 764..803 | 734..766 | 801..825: -1.10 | 94.4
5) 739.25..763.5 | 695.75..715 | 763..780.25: 0.00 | 89.6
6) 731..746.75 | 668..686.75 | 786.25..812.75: 3.06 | 91.8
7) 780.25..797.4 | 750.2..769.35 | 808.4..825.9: -0.05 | 98.5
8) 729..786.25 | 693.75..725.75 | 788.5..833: 0.73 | 88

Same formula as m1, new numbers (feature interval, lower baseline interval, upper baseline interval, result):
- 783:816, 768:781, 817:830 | 1.86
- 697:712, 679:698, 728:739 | -0.56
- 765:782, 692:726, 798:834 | -0.36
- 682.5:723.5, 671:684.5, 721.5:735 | -3.99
